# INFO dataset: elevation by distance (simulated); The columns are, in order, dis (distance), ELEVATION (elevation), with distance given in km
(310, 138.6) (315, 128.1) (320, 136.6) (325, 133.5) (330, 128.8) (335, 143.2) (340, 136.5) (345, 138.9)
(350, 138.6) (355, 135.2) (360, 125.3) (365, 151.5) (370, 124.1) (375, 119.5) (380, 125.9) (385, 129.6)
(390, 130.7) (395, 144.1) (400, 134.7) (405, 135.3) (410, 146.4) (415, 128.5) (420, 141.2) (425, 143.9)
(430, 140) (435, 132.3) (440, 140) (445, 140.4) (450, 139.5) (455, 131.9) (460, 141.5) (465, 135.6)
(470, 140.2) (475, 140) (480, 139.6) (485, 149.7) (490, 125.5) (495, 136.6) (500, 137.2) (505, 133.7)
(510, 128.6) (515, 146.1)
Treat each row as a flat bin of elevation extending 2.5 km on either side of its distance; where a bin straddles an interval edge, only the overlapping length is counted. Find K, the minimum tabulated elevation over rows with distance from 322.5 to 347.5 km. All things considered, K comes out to 128.8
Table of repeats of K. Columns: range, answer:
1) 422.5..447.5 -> 132.3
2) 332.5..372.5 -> 124.1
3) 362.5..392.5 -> 119.5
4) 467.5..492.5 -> 125.5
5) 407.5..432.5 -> 128.5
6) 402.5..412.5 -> 135.3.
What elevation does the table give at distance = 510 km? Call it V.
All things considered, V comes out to 128.6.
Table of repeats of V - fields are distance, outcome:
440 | 140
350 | 138.6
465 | 135.6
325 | 133.5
